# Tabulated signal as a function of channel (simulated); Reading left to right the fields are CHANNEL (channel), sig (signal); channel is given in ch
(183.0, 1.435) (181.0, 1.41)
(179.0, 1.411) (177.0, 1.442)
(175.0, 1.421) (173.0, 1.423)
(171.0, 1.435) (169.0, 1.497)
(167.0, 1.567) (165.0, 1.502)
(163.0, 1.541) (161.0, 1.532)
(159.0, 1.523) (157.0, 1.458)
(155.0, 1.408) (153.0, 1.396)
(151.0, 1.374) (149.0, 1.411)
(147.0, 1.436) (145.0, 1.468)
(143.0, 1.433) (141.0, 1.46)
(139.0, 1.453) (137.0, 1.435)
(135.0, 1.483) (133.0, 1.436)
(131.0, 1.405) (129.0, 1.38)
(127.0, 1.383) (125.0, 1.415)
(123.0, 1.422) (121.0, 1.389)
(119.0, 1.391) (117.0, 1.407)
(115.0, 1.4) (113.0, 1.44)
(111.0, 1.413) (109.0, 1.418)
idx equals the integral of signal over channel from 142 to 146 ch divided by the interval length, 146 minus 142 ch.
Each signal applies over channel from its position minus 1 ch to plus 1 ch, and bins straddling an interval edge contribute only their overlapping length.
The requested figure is 1.45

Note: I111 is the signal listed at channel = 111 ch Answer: 1.413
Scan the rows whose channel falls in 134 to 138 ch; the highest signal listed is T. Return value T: 1.483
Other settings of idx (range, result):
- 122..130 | 1.4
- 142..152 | 1.42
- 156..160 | 1.49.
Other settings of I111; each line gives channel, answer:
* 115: 1.4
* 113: 1.44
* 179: 1.411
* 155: 1.408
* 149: 1.411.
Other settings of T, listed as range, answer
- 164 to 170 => 1.567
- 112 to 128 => 1.44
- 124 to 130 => 1.415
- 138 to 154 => 1.468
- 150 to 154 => 1.396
